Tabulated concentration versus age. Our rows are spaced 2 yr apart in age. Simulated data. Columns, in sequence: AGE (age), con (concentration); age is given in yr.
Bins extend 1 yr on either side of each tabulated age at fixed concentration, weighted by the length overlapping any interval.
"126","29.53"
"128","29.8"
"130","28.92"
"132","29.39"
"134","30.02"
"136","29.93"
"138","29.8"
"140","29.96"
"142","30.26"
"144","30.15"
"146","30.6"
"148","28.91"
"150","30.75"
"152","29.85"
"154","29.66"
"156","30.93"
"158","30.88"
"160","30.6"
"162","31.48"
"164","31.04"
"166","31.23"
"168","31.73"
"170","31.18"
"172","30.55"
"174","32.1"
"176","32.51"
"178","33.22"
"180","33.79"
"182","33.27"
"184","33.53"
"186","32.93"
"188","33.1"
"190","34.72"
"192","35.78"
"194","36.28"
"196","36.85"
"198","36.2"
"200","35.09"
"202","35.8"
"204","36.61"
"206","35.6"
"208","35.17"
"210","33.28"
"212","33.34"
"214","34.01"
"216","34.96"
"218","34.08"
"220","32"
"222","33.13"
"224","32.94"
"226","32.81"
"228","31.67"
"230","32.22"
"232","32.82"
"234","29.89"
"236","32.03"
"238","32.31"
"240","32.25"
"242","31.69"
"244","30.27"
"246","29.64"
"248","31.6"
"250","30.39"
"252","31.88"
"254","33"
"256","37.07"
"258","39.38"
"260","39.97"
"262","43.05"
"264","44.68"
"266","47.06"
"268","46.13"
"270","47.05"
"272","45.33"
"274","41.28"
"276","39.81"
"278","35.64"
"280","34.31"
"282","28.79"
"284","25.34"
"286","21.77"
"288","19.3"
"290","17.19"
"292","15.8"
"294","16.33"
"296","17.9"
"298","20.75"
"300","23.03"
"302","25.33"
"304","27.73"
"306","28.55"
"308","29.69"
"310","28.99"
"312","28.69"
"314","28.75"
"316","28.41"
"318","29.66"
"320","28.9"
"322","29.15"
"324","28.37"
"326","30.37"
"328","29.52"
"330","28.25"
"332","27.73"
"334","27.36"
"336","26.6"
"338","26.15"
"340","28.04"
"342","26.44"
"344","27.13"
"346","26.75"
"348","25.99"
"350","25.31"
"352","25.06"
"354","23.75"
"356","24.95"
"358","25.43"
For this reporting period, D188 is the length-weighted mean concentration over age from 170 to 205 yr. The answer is 34.2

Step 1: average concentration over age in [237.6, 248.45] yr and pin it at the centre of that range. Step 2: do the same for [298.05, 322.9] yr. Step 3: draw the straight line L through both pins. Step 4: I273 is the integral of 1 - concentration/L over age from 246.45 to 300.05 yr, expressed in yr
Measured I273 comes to -4.8 yr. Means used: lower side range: 31.2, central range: 32.5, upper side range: 27.8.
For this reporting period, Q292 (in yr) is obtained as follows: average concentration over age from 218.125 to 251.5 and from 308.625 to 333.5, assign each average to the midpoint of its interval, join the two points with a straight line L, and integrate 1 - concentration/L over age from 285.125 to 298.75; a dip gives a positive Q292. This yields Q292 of 5.2 yr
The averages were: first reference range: 31.8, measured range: 18.4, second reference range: 28.9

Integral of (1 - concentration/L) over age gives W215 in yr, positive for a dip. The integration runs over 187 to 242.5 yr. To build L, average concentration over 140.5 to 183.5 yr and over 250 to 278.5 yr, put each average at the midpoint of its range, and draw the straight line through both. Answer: 3.19 yr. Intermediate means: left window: 31.2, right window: 40.5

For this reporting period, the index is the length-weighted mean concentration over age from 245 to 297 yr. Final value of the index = 33.1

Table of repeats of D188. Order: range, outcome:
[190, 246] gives 33.6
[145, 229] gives 33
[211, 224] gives 33.5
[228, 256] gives 31.7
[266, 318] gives 29.2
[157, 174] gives 31.1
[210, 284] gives 35.3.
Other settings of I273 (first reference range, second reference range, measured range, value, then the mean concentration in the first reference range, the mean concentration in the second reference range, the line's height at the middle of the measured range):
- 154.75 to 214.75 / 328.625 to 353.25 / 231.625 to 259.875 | -1.7 yr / 33.4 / 26.7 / 30.8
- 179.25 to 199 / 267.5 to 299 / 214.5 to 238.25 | -0.1 yr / 34.7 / 29.3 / 32.5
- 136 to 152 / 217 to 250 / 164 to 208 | -4.2 yr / 30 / 31.9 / 30.9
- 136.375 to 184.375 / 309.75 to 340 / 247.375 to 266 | -5.0 yr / 31.1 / 28.4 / 29.5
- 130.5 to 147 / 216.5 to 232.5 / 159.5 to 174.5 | -0.2 yr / 30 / 32.8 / 30.9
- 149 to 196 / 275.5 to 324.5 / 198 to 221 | -3.1 yr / 32.3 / 26.2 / 30.5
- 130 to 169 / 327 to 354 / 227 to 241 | -1.5 yr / 30.3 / 26.8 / 28.8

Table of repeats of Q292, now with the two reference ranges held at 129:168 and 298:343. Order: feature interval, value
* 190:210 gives -4.2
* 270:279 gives -4.0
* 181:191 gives -1.3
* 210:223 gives -1.9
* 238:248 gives -0.8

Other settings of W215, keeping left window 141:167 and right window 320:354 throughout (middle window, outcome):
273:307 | 2.8 yr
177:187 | -1.1 yr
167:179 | -0.7 yr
